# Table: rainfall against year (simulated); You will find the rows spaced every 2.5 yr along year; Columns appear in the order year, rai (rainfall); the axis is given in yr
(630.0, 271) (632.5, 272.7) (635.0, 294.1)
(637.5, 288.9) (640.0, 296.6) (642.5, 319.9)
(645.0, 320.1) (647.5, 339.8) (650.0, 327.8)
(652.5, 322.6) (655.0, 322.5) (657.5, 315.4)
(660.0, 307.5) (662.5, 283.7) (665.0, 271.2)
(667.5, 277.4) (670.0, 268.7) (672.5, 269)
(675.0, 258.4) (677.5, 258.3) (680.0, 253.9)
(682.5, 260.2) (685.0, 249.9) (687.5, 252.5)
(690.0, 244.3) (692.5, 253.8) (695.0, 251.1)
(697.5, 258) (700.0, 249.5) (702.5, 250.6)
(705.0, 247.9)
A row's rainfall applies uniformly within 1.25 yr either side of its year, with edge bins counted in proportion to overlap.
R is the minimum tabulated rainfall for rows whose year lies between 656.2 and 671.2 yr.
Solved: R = 268.7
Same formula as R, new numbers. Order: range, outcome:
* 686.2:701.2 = 244.3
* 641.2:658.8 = 315.4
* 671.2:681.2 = 253.9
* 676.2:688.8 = 249.9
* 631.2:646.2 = 272.7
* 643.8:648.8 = 320.1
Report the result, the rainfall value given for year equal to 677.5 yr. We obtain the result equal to 258.3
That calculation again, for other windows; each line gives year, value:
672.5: 269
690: 244.3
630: 271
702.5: 250.6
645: 320.1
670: 268.7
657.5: 315.4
